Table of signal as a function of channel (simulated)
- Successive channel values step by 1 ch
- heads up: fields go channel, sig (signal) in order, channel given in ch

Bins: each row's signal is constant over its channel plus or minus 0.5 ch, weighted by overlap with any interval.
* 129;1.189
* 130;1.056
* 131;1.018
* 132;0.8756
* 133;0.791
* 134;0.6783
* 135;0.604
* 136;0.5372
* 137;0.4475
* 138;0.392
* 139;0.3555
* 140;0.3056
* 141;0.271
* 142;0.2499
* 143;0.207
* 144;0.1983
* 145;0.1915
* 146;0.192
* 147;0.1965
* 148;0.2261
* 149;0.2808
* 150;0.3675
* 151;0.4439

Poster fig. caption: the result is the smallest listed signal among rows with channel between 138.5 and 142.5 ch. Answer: 0.2499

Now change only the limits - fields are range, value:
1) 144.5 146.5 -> 0.1915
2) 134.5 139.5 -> 0.3555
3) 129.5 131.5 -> 1.018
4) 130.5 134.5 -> 0.6783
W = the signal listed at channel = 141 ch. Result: 0.271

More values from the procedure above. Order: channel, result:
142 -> 0.2499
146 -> 0.192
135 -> 0.604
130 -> 1.056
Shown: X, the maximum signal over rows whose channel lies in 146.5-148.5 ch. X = 0.2261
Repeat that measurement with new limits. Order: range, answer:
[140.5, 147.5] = 0.271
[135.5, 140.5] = 0.5372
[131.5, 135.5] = 0.8756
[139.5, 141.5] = 0.3056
